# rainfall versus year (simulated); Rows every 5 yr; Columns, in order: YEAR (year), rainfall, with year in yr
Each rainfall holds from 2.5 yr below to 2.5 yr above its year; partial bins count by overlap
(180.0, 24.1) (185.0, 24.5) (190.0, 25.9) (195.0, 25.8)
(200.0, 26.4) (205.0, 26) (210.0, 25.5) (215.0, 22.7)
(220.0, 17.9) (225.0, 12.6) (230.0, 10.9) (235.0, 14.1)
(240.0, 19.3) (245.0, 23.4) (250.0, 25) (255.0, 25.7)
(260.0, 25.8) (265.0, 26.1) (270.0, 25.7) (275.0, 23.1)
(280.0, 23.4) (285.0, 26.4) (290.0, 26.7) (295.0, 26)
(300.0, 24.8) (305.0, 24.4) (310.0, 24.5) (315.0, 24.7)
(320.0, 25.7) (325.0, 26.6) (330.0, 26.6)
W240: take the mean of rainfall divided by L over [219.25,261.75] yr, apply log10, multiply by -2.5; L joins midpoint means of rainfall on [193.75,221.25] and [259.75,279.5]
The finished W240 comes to 0.26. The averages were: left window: 24.2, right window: 24.9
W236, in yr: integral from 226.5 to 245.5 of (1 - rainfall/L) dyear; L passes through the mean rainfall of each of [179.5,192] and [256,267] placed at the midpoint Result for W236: 7.1 yr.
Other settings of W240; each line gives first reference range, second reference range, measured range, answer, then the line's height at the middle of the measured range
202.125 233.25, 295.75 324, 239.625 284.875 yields -0.12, 22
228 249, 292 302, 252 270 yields -0.24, 20.7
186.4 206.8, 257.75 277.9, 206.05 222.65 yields 0.16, 25.7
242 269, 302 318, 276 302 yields -0.02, 24.8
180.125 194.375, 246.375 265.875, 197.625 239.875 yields 0.28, 25.3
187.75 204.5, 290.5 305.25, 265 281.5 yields 0.05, 25.5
